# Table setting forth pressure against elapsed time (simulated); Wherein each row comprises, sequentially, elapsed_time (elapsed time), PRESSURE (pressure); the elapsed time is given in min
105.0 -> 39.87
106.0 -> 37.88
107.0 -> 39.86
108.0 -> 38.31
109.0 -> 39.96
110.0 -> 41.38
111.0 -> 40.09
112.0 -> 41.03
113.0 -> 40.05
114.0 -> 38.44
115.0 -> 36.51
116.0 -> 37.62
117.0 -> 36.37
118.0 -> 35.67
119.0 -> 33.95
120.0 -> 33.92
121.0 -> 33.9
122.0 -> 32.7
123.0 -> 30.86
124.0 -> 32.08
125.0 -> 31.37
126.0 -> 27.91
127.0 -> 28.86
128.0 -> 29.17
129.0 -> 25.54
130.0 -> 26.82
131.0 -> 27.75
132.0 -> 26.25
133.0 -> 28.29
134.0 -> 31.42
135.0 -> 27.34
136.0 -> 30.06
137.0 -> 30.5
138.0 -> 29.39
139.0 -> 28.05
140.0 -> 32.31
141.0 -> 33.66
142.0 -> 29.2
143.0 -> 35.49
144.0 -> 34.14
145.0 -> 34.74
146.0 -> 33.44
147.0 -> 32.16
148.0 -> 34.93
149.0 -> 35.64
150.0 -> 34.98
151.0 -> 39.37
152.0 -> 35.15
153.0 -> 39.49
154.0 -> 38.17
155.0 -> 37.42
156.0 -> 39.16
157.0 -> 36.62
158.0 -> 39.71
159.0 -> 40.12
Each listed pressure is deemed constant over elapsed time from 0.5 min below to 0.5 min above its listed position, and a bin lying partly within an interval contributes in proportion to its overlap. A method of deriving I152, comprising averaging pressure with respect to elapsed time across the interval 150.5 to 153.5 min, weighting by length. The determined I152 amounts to 38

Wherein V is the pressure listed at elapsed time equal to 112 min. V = 41.03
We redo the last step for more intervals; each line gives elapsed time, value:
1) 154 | 38.17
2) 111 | 40.09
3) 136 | 30.06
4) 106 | 37.88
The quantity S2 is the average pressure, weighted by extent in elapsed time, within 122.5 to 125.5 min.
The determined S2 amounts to 31.4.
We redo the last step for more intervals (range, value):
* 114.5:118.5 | 36.5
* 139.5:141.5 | 33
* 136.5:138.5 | 29.9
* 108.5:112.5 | 40.6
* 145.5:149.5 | 34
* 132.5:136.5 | 29.3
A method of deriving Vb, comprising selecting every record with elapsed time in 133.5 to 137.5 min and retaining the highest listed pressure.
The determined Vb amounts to 31.42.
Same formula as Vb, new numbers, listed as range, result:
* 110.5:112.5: 41.03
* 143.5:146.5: 34.74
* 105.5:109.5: 39.96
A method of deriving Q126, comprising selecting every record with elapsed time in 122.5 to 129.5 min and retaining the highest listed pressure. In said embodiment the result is 32.08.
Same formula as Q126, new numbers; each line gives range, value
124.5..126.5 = 31.37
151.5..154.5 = 39.49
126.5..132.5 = 29.17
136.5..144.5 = 35.49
